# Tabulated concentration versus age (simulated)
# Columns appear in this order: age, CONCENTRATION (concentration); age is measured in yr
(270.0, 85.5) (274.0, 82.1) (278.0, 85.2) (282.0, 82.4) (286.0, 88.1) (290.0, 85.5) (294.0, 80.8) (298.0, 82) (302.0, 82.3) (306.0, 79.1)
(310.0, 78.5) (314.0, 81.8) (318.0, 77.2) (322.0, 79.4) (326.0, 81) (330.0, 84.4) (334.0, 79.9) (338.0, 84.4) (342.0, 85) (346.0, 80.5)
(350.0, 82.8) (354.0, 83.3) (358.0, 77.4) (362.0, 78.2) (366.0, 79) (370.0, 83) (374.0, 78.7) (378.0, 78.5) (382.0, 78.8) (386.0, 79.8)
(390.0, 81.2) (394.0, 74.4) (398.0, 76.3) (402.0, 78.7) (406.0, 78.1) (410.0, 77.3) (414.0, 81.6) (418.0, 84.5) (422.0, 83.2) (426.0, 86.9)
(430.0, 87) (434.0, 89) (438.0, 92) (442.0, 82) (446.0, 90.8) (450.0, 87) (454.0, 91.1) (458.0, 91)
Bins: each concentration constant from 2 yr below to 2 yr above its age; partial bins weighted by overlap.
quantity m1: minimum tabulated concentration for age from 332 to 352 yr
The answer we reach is 79.9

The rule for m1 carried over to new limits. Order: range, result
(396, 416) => 76.3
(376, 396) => 74.4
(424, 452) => 82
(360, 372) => 78.2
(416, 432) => 83.2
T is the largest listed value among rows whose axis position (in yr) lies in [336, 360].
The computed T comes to 85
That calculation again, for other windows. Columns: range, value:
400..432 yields 87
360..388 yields 83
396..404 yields 78.7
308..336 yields 84.4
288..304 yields 85.5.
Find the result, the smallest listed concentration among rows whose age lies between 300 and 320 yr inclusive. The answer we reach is 77.2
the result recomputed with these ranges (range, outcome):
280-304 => 80.8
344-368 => 77.4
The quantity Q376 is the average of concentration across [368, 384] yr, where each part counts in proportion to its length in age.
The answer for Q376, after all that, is 79.8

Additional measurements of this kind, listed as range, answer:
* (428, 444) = 87.5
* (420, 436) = 86.5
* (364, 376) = 80.2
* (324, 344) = 82.9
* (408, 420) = 81.1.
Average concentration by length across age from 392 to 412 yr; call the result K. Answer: 77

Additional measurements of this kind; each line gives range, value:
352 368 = 79.5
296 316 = 80.7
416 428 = 84.9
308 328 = 79.6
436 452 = 88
